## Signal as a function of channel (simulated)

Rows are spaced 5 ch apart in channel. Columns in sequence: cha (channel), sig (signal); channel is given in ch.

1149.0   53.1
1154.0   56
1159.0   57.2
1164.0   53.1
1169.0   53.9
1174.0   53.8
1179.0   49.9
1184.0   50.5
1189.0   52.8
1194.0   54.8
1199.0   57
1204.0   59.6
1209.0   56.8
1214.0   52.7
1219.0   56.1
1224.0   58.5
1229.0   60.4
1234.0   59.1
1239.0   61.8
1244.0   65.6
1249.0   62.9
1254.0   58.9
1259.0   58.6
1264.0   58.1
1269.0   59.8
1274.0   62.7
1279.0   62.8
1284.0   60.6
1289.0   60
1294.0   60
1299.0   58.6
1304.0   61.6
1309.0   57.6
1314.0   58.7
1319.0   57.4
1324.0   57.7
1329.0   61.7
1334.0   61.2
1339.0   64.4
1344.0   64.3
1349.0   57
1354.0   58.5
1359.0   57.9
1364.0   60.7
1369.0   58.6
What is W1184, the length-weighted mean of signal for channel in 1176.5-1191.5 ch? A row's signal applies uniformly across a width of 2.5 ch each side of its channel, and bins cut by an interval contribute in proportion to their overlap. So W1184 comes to 51.1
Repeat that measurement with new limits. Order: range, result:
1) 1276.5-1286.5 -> 61.7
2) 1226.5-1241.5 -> 60.4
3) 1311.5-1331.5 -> 58.9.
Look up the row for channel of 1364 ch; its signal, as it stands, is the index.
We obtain 60.7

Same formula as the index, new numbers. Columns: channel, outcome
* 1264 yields 58.1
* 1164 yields 53.1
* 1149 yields 53.1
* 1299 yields 58.6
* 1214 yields 52.7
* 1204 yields 59.6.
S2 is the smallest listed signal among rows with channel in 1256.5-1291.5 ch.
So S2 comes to 58.1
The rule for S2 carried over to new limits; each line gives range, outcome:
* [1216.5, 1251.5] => 56.1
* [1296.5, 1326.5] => 57.4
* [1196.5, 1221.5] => 52.7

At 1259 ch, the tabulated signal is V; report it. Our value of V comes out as 58.6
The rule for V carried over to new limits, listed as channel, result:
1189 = 52.8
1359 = 57.9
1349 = 57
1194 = 54.8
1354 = 58.5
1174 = 53.8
